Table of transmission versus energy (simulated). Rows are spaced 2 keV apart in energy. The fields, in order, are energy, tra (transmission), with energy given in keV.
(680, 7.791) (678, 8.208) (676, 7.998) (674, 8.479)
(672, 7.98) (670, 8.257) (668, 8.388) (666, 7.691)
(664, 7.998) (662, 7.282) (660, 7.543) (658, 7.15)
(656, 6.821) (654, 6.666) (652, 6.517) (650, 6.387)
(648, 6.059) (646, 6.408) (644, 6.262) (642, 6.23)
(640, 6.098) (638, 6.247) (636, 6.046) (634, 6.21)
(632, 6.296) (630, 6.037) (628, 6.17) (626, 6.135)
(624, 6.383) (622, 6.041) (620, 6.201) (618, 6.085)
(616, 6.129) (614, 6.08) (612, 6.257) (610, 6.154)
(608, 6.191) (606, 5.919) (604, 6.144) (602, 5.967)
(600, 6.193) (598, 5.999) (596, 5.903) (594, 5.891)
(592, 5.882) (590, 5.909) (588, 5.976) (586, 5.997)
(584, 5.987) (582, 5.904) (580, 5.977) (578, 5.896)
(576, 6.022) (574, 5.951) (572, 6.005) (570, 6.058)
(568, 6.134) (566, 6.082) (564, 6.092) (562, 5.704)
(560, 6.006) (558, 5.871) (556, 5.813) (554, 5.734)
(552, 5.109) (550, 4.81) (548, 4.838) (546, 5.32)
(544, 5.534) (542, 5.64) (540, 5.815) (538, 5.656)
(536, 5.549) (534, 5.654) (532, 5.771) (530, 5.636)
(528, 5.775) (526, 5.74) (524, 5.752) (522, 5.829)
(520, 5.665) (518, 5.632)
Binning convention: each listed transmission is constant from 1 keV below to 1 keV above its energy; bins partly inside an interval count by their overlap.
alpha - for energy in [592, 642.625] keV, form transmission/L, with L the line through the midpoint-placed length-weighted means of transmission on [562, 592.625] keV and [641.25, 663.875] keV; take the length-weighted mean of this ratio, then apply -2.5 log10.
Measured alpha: 0.05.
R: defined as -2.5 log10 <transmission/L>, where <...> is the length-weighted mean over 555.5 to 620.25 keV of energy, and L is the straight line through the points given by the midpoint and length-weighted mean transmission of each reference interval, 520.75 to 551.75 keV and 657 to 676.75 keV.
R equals 0.08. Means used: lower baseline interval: 5.54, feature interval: 6.01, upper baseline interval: 7.88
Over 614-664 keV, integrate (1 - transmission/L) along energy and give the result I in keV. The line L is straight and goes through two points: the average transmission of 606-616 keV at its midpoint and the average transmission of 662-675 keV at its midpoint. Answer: 4.6 keV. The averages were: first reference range 6.14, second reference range 8.07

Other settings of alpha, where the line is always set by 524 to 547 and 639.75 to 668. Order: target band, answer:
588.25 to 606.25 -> 0.05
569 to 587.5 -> 0.02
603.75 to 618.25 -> 0.05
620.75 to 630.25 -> 0.07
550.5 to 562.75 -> 0.04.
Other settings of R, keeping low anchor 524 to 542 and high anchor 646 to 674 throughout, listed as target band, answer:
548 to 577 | 0.054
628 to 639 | 0.132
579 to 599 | 0.081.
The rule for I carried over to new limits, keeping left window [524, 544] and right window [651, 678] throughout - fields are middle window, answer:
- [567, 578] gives 0.4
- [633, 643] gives 1.5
